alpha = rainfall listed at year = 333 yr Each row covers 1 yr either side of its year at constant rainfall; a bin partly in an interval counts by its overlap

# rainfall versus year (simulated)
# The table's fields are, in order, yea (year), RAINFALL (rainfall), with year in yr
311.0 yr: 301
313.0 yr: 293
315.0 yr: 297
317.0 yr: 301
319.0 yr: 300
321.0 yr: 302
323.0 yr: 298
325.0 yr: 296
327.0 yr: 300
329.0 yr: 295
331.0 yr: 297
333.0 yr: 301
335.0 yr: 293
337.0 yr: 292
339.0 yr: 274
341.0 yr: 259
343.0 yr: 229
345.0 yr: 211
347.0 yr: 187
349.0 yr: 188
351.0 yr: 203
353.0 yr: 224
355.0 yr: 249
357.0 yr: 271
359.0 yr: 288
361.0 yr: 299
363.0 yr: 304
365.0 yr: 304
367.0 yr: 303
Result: 301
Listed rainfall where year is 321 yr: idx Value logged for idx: 302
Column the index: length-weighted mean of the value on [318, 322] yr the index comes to 301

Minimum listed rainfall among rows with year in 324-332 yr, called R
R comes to 295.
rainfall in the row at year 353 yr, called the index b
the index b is 224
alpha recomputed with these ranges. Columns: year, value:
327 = 300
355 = 249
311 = 301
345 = 211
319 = 300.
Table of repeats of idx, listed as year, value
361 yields 299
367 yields 303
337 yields 292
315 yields 297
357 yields 271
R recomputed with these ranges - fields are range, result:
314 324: 297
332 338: 292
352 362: 224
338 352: 187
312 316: 293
